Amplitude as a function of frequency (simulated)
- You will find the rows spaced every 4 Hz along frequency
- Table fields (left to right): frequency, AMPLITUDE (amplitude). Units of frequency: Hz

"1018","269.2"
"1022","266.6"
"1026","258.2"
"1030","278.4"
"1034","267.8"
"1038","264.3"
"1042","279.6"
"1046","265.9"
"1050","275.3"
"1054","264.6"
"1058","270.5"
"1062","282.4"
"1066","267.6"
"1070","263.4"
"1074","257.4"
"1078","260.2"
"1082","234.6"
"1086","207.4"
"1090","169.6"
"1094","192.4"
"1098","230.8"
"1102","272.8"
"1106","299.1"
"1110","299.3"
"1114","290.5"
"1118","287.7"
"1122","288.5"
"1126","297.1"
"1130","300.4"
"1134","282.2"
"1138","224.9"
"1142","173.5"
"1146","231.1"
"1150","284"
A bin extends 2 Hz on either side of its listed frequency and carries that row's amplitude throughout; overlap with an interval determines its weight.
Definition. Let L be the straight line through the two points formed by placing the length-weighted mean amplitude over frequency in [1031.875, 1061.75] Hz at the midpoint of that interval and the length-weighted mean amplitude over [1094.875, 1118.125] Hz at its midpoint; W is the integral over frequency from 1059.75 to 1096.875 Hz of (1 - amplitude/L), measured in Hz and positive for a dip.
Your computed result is 4.8 Hz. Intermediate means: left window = 270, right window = 275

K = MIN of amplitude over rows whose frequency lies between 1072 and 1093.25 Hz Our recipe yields 169.6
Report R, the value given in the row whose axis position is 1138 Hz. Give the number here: 224.9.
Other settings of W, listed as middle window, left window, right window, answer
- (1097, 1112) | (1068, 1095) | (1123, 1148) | -2.51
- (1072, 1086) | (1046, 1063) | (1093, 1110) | 1.06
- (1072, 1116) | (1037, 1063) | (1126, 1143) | 2.73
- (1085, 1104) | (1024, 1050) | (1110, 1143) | 3.97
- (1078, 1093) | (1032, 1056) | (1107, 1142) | 3.46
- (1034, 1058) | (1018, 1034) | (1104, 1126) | 0.34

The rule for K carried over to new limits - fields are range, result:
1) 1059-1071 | 263.4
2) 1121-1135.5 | 282.2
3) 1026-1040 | 258.2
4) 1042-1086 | 207.4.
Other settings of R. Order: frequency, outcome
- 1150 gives 284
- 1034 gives 267.8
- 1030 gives 278.4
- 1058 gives 270.5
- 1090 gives 169.6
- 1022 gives 266.6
